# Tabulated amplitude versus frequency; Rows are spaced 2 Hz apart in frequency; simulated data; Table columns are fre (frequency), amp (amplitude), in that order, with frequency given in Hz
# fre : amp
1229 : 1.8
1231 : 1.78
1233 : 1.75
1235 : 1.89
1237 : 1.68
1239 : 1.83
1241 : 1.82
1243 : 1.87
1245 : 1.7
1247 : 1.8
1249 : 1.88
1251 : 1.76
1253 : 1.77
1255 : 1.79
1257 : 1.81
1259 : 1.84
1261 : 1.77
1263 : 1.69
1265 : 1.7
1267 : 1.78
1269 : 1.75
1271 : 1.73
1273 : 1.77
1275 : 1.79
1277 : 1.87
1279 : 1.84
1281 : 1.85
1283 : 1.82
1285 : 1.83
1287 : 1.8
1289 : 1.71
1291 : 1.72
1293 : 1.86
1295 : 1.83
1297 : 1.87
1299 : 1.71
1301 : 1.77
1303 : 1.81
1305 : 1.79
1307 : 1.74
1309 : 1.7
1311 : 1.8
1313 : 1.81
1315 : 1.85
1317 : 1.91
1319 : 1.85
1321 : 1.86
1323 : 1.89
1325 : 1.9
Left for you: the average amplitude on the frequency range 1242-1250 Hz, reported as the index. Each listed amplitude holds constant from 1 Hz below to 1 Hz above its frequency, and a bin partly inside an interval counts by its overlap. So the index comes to 1.81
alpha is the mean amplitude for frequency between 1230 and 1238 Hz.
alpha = 1.77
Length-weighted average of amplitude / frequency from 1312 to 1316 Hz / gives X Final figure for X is 1.83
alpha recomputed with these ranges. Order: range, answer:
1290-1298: 1.82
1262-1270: 1.73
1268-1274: 1.75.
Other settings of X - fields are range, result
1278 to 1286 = 1.83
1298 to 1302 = 1.74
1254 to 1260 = 1.81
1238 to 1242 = 1.83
